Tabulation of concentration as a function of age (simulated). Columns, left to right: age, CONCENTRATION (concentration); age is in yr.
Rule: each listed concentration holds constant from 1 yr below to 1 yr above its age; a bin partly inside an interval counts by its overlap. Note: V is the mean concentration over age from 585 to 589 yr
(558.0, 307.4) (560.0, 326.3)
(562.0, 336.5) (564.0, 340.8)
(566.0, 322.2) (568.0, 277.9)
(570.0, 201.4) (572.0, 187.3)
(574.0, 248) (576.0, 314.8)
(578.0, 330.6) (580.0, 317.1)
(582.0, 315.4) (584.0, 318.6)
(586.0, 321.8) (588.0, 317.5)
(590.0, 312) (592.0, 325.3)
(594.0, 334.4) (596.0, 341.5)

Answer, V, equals 320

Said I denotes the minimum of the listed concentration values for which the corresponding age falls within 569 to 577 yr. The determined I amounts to 187.3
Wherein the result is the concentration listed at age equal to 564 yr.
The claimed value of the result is 340.8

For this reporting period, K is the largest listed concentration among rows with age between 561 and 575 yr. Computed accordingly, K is 340.8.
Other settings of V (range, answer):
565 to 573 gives 247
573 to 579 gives 298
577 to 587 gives 321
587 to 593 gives 318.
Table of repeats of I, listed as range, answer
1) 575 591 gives 312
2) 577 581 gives 317.1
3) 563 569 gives 277.9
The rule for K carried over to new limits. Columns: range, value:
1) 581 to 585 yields 318.6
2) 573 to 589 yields 330.6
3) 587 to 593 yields 325.3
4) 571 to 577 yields 314.8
